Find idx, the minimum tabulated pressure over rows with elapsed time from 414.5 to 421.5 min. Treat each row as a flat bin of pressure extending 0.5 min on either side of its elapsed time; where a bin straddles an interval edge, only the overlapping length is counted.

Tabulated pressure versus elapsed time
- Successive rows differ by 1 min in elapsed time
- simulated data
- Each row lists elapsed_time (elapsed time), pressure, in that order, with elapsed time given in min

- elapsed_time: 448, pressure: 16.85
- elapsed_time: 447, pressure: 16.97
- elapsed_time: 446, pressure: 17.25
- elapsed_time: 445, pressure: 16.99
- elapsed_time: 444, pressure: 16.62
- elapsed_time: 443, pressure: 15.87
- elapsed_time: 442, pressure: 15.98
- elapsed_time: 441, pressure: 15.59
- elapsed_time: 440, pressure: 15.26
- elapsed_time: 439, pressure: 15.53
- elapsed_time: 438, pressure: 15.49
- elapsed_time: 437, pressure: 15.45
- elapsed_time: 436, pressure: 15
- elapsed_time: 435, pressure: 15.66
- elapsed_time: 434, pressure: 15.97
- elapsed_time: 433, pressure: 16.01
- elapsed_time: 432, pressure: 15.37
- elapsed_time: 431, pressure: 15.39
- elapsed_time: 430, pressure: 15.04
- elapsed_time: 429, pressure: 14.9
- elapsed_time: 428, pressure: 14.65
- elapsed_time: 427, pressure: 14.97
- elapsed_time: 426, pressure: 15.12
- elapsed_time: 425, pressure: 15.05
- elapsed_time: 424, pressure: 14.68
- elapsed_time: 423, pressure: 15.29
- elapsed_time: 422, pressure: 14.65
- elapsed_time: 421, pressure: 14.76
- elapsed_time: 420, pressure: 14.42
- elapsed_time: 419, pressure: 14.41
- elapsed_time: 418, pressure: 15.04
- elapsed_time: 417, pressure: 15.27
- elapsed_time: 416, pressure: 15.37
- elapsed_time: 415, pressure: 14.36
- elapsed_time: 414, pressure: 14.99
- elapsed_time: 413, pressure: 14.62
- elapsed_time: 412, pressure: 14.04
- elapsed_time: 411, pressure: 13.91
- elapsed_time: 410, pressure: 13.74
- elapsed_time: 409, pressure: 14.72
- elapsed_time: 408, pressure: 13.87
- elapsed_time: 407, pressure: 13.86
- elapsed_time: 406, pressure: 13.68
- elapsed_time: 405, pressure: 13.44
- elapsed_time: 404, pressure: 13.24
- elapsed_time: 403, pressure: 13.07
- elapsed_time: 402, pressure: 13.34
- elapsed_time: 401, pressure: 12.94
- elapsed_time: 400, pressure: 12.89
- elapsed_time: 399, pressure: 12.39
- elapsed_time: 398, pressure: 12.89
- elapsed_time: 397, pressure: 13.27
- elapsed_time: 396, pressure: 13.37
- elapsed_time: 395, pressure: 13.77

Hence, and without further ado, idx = 14.36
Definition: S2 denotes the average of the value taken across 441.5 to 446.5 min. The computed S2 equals 16.5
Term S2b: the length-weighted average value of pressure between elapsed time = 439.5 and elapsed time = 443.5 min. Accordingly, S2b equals 15.7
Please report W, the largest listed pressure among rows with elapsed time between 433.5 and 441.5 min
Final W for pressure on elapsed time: 15.97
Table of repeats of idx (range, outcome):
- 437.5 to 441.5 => 15.26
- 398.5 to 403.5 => 12.39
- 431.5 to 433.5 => 15.37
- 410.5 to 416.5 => 13.91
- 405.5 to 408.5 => 13.68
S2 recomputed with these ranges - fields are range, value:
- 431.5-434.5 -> 15.8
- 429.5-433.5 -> 15.5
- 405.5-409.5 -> 14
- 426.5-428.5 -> 14.8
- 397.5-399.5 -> 12.6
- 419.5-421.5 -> 14.6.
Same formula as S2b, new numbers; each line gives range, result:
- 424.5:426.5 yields 15.1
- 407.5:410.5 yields 14.1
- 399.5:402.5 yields 13.1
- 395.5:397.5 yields 13.3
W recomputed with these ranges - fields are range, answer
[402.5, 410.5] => 14.72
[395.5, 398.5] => 13.37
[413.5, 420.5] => 15.37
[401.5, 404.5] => 13.34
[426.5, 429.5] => 14.97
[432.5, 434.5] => 16.01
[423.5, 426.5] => 15.12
